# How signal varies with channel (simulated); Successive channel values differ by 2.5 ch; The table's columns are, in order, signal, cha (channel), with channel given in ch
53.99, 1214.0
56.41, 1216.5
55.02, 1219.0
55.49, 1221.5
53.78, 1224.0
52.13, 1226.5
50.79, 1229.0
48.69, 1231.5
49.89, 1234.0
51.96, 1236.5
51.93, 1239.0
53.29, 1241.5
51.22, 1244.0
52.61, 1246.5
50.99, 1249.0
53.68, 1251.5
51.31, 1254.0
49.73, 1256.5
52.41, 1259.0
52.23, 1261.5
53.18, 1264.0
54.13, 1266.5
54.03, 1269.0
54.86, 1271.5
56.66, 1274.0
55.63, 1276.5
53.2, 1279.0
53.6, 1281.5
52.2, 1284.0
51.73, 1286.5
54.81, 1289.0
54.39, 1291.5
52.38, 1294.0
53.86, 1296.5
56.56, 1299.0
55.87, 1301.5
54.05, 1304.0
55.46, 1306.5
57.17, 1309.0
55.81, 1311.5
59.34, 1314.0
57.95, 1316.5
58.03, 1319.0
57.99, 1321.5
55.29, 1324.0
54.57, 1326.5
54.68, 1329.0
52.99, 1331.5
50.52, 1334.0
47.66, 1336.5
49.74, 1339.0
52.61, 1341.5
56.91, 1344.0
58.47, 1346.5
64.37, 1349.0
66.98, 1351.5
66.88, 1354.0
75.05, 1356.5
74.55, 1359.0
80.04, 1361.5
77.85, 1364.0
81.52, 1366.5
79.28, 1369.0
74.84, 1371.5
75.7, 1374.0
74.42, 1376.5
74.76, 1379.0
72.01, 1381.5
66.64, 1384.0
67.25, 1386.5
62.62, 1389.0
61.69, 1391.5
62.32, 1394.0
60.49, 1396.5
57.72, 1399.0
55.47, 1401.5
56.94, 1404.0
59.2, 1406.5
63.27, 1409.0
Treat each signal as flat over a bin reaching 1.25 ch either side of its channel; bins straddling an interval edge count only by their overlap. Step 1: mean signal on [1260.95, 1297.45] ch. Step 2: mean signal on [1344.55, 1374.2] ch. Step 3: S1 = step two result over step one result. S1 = 1.35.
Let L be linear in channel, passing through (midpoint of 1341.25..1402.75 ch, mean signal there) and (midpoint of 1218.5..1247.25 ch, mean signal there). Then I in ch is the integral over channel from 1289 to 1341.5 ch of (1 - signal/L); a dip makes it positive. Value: 5.9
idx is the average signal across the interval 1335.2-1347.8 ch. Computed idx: 53.1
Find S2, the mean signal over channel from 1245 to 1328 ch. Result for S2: 54.4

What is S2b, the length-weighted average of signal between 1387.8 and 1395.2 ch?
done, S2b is 62.2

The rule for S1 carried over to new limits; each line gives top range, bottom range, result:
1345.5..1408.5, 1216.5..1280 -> 1.29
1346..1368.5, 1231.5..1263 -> 1.40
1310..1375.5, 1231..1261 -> 1.22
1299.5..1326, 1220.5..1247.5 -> 1.09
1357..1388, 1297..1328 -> 1.33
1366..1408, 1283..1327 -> 1.21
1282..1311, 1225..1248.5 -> 1.06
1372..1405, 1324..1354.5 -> 1.17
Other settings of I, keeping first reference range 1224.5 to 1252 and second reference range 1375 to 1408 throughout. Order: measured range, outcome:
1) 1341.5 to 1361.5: -1.76 ch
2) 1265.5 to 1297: 0.62 ch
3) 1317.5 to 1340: 2.03 ch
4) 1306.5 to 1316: 0.05 ch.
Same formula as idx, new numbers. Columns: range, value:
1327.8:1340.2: 51.1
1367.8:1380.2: 75.8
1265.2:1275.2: 54.9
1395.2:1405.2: 57.7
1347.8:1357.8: 68.4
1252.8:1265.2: 51.8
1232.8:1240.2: 51.3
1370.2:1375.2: 75.3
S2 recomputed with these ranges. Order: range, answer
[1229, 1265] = 51.6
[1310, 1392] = 64.2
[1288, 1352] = 55.6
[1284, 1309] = 54.4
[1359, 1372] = 78.5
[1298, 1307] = 55.5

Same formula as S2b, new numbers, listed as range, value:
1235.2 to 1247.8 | 52.2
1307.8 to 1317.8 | 57.6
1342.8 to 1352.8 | 61.7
